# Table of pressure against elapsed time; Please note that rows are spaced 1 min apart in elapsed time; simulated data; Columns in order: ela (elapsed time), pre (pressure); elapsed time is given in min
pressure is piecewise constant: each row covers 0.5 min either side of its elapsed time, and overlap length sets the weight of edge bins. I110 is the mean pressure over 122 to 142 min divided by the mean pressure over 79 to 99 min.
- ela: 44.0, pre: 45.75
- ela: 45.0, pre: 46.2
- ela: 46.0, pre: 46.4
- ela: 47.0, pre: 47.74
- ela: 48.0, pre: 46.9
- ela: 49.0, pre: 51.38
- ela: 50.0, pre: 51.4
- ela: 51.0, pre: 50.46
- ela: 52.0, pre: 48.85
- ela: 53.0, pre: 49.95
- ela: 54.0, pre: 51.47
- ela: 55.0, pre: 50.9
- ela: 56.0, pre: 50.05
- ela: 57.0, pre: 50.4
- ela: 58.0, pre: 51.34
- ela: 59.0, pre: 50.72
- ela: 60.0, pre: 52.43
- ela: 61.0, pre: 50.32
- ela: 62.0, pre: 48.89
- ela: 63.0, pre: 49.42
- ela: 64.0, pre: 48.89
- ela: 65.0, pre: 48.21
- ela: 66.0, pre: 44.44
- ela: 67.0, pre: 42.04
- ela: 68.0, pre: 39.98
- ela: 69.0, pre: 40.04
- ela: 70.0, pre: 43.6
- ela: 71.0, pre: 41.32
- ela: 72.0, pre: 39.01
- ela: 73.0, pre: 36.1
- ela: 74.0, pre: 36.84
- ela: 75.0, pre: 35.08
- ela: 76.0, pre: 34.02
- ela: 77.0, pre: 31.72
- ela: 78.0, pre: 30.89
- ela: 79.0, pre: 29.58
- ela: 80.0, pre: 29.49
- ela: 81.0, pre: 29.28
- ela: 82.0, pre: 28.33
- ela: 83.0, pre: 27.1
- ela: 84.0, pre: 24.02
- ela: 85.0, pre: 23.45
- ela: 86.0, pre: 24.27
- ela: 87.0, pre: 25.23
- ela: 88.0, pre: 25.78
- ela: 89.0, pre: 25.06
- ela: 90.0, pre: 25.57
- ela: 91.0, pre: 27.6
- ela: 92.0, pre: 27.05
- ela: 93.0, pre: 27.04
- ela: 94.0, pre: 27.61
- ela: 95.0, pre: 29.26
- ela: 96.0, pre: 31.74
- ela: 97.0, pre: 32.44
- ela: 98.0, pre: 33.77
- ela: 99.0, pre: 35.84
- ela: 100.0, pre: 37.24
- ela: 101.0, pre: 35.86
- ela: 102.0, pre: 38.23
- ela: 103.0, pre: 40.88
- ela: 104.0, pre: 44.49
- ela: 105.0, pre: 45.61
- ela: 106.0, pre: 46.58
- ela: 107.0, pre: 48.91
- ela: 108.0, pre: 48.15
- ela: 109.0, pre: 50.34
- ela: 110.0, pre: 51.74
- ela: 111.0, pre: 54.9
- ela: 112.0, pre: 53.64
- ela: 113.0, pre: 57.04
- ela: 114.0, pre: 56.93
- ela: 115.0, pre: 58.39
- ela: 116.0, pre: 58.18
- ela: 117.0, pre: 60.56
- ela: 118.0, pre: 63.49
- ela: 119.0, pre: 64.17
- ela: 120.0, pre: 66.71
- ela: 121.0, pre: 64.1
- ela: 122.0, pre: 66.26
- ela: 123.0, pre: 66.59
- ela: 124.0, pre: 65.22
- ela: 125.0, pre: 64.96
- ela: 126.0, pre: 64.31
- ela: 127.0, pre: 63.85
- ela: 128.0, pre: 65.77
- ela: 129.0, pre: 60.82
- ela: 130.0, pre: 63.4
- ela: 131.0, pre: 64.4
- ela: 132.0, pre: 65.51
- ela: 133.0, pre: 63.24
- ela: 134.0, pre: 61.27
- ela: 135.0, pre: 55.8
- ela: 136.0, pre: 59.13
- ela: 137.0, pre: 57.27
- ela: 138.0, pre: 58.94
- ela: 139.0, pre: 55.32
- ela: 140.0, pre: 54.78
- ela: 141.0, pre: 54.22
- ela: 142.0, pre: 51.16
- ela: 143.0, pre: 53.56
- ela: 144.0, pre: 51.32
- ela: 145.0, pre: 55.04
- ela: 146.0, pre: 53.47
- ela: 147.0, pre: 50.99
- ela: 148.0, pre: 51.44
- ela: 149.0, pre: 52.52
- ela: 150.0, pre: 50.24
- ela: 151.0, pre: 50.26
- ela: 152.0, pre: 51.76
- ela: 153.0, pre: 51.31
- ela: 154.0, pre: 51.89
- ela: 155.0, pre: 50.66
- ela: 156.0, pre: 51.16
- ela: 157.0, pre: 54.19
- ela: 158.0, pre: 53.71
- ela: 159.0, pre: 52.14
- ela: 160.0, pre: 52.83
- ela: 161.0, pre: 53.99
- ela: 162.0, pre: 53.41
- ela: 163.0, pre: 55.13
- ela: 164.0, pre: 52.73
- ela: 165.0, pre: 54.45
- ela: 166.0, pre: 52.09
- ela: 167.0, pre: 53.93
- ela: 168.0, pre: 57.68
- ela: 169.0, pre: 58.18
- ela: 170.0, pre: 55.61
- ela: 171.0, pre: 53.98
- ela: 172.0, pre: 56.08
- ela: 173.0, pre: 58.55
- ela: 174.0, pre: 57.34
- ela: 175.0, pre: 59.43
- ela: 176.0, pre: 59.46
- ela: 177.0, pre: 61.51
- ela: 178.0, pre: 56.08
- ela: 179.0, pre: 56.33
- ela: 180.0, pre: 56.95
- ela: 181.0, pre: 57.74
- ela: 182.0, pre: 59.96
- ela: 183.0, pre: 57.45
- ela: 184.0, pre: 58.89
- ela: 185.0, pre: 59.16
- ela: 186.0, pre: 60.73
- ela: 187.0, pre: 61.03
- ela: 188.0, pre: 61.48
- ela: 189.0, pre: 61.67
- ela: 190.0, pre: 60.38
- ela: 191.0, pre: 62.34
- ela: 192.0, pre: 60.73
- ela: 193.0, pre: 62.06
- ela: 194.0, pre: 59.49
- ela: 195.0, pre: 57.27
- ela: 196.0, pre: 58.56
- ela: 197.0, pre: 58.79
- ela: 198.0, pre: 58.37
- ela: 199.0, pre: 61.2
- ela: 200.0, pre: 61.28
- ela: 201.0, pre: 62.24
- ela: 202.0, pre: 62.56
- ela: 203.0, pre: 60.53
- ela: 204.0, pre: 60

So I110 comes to 2.20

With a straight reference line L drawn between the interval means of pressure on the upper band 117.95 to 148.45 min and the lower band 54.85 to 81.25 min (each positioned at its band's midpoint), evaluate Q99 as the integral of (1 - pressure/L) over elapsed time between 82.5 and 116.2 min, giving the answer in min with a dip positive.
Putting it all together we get 8.7 min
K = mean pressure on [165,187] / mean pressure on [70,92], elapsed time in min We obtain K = 1.9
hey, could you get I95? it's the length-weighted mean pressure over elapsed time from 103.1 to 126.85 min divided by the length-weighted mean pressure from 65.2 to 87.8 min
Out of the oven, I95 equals 1.71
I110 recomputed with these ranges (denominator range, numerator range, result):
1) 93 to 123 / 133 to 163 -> 1.11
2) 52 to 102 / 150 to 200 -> 1.53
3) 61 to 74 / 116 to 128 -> 1.48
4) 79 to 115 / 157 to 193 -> 1.57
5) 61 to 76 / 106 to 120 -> 1.32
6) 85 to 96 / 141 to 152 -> 1.96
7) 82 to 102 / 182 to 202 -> 2.08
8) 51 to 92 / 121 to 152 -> 1.51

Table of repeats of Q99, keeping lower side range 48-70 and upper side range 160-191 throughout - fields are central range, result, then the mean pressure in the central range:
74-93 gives 8.4 min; 28.2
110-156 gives -3.3 min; 58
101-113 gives 1.1 min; 47.5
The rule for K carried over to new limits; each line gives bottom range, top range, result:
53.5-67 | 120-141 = 1.25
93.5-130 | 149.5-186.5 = 1.07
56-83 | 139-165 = 1.29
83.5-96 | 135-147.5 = 2.08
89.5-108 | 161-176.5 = 1.56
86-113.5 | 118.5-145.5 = 1.60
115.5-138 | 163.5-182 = 0.90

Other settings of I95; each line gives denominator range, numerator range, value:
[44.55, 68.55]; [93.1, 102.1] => 0.68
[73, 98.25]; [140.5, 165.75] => 1.81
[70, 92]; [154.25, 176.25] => 1.81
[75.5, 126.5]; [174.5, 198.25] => 1.40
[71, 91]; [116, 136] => 2.13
